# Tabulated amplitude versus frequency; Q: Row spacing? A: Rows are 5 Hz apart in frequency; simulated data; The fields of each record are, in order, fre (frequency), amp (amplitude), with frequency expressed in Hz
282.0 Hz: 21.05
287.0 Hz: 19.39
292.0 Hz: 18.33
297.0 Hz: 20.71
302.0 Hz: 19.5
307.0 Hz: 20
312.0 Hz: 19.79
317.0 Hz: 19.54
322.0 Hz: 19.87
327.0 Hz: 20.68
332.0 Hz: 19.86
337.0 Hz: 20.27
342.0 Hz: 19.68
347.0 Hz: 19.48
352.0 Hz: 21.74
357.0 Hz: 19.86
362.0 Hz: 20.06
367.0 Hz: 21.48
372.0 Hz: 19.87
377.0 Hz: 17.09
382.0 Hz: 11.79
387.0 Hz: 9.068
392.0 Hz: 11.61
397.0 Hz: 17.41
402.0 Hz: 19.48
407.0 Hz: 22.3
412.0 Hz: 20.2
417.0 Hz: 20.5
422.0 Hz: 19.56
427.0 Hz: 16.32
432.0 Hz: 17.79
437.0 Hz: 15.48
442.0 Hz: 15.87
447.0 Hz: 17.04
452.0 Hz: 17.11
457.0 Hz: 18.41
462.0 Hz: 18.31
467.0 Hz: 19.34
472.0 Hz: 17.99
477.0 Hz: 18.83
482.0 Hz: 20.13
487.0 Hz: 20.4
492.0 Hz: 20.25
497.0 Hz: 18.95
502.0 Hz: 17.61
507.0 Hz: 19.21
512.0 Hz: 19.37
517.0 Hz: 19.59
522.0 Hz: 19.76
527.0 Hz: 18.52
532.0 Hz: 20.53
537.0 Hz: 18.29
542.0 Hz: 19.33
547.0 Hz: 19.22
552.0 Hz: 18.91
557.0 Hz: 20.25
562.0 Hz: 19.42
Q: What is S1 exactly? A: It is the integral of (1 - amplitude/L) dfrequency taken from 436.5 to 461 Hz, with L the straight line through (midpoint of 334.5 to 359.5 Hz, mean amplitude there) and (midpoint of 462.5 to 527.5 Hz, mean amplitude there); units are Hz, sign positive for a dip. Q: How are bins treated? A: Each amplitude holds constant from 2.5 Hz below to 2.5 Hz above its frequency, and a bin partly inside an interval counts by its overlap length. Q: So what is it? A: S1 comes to 3.19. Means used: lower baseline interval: 20.2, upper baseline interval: 19.2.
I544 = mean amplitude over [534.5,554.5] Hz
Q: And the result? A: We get 18.9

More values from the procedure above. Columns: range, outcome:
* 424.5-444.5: 16.4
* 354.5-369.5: 20.5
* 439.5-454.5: 16.7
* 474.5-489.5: 19.8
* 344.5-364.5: 20.3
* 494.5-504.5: 18.3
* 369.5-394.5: 13.9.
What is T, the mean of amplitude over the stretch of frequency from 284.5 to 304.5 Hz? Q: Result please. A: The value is 19.5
